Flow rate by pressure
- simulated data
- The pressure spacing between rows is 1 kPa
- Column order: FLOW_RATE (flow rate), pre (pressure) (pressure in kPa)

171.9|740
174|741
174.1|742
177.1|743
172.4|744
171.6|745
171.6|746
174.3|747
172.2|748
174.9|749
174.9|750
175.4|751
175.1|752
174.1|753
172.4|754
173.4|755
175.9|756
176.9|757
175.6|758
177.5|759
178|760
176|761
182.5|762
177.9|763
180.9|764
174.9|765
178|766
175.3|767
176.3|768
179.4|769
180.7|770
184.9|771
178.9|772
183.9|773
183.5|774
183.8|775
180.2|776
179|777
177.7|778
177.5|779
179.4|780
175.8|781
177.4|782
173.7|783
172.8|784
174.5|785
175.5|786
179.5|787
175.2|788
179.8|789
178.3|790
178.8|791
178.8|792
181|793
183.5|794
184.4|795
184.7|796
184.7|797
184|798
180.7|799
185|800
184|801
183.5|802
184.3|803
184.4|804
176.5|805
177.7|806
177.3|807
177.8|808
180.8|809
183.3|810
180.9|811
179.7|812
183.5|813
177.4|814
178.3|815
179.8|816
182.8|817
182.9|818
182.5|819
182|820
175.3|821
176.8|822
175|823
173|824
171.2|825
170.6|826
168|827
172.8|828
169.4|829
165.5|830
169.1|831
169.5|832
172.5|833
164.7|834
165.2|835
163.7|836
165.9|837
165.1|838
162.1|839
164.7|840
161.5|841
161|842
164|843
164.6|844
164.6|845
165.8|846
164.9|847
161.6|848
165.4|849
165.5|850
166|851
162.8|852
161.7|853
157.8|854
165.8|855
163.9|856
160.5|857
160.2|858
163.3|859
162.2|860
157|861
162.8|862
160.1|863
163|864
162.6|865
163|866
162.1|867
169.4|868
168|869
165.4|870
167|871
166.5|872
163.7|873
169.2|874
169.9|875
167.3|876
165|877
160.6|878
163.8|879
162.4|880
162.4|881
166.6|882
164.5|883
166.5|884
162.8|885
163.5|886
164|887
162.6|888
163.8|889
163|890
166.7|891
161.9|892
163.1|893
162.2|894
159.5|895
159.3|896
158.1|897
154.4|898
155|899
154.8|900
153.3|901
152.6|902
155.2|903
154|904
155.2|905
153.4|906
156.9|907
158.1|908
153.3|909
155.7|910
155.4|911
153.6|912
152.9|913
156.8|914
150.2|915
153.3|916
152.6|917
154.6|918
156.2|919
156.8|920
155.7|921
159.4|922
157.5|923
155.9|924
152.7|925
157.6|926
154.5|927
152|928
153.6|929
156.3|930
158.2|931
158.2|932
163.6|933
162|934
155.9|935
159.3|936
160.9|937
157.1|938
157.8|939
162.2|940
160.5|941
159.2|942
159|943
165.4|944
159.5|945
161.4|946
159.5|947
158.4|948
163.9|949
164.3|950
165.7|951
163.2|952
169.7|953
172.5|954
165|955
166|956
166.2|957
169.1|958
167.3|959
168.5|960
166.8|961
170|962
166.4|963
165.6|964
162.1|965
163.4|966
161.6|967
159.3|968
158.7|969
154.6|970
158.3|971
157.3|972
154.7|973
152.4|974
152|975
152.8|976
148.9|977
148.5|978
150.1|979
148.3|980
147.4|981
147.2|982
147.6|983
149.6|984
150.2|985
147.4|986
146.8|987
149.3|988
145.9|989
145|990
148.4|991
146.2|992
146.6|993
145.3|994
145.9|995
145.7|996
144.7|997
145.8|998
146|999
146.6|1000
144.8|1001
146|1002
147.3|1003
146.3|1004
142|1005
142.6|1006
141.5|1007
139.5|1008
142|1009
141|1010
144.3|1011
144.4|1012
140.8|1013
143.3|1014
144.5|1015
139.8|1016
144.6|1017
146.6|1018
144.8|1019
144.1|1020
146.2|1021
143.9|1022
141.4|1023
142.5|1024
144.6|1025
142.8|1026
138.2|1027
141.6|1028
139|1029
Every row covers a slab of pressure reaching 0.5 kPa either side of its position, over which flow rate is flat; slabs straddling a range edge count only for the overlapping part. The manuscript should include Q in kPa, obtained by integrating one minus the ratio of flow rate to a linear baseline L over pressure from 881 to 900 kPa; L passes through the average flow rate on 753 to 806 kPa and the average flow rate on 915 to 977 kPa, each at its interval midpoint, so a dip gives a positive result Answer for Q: 0.51 kPa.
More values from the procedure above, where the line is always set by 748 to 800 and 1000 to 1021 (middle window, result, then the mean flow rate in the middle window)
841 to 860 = 0.4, 163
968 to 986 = -0.4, 152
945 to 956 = -0.8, 164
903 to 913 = 0.2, 155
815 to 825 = -0.4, 178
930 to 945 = -0.5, 160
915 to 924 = 0.1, 155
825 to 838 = 0.1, 168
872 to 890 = -0.2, 165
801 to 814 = -0.5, 181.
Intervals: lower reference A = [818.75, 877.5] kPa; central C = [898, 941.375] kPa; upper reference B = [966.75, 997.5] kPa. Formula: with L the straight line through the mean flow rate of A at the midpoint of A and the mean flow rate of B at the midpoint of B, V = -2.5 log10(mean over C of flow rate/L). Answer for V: 0.01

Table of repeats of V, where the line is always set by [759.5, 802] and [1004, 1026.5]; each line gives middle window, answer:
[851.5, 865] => 0.04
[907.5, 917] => 0.03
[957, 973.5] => -0.08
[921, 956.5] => -0.04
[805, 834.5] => -0.01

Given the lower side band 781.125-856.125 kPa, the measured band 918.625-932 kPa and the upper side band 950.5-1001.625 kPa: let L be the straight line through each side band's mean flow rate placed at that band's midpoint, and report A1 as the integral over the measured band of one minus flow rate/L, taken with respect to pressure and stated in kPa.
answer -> 0.42 kPa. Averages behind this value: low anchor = 174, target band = 156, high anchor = 155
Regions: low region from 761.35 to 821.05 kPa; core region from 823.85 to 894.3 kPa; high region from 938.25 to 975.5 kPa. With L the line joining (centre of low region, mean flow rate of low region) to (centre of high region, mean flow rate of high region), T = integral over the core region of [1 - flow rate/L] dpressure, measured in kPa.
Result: 3.3 kPa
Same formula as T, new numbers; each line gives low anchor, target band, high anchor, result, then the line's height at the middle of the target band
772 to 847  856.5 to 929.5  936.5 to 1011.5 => 2.35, 165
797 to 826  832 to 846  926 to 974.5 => 0.91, 176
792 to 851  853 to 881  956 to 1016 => 0.68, 168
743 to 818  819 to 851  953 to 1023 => 0.64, 171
